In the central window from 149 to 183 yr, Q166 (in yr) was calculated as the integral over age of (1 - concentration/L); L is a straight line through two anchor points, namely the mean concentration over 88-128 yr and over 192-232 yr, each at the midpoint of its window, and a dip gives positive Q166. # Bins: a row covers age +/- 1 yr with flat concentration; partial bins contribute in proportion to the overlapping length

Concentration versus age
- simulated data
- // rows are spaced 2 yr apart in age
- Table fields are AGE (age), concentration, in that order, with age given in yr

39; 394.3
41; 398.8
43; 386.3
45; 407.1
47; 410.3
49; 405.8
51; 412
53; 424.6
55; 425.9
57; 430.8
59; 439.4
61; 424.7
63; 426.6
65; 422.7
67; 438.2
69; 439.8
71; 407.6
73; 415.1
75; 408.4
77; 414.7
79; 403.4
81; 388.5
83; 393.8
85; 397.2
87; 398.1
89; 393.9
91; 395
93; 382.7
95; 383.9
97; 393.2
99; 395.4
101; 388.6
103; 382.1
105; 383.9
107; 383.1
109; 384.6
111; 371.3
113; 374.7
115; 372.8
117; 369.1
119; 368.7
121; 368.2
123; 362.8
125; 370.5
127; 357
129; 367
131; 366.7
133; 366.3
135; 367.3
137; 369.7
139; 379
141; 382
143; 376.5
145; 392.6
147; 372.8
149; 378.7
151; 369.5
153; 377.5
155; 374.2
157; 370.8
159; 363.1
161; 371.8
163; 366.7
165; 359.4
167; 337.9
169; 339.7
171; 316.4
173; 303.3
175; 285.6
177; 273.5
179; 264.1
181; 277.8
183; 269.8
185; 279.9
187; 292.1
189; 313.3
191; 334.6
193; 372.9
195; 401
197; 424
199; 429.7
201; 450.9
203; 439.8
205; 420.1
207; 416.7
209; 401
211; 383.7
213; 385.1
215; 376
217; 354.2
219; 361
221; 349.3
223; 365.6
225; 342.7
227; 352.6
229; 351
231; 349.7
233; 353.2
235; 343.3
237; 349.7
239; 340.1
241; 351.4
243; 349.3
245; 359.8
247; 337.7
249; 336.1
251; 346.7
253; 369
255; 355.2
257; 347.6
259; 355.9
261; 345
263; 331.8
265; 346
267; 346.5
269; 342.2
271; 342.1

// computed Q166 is 4.4 yr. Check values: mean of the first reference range 379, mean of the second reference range 386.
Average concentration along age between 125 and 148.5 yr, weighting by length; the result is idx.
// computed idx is 372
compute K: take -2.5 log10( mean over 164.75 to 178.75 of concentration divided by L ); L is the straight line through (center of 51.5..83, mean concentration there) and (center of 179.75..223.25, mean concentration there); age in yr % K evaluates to 0.21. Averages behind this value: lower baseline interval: 420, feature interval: 311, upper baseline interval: 368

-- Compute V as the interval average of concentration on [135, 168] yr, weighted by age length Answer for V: 371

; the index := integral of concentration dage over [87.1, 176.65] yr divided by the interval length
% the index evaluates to 369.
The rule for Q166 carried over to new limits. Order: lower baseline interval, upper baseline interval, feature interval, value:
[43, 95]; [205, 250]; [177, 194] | 3.4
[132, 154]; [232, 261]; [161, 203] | 3.2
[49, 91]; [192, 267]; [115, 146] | 2.0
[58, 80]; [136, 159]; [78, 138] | 2.9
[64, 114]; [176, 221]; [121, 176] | 2.4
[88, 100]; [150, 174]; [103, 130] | 0.5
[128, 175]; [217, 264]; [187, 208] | -2.3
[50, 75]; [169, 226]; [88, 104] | 0.7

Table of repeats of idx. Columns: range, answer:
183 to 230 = 372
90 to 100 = 390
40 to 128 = 398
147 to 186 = 332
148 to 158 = 374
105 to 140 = 371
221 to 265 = 349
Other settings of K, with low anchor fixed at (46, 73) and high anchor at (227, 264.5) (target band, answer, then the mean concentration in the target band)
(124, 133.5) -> 0.09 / 365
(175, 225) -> 0.02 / 358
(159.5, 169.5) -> 0.07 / 356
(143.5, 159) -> 0.03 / 376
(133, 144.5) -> 0.05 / 375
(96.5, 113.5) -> 0.06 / 384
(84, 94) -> 0.05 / 393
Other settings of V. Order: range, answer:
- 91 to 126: 379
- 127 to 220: 360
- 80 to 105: 391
